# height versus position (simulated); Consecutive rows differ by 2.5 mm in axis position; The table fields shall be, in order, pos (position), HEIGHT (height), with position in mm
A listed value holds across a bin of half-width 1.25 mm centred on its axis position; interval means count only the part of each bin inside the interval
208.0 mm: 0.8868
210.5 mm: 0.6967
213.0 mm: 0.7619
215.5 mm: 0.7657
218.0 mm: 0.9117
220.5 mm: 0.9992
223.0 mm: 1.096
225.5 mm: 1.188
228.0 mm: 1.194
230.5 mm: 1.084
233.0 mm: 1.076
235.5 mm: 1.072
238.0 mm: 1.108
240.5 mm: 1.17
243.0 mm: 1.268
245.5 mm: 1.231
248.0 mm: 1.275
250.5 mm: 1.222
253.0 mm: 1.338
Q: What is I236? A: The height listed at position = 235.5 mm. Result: 1.072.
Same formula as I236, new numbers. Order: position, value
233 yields 1.076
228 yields 1.194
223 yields 1.096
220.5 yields 0.9992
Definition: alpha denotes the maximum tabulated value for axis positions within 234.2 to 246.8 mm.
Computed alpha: 1.268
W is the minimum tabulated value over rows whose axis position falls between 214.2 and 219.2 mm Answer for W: 0.7657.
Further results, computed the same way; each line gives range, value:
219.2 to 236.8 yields 0.9992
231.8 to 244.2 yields 1.072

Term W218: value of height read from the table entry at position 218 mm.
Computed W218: 0.9117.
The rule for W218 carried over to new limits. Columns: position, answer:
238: 1.108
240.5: 1.17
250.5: 1.222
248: 1.275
